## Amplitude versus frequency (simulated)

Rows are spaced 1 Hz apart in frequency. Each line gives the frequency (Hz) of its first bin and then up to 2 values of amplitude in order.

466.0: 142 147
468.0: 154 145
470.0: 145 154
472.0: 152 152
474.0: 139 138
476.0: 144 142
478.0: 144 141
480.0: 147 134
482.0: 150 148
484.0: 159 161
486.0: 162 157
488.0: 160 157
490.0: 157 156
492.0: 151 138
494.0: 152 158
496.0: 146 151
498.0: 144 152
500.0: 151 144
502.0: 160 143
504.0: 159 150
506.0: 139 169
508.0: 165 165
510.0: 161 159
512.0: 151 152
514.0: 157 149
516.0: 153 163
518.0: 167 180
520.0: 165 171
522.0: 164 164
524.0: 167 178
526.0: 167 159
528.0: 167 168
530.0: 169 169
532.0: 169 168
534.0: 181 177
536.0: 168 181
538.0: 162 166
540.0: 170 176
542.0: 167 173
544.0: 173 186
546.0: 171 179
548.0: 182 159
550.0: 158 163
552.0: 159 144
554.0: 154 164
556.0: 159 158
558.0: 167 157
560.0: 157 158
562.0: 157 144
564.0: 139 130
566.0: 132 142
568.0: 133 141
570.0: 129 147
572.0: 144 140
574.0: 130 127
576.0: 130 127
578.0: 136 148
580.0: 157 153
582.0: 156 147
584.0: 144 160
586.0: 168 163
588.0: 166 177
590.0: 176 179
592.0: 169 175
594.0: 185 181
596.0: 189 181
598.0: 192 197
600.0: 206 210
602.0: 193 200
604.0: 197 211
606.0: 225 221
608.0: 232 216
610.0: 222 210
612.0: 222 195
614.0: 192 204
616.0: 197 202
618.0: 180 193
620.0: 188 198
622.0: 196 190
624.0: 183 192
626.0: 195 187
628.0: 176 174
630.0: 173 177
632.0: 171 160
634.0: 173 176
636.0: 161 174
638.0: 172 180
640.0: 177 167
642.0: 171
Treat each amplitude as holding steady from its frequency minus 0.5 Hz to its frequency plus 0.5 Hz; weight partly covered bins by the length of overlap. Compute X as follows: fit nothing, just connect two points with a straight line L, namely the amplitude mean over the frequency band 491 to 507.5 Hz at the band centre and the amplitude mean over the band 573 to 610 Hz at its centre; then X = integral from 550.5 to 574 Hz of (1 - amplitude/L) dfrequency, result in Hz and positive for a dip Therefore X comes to 2.7 Hz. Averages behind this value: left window 151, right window 176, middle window 148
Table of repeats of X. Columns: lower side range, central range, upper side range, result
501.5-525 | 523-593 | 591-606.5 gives 7.2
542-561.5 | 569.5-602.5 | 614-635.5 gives 2.1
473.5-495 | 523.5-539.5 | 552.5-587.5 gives -2.3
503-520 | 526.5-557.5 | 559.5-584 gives -3.6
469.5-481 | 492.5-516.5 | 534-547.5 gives 0.7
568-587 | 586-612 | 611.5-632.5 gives -4.5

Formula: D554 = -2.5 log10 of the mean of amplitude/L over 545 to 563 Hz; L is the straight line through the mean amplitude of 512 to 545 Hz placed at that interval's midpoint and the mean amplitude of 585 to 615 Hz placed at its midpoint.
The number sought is 0.098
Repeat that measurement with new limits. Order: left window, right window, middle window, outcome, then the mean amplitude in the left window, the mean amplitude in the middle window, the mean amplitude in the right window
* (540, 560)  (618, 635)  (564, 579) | 0.249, 166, 135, 183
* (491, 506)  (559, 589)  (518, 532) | -0.137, 150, 168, 146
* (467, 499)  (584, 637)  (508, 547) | -0.026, 150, 167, 189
